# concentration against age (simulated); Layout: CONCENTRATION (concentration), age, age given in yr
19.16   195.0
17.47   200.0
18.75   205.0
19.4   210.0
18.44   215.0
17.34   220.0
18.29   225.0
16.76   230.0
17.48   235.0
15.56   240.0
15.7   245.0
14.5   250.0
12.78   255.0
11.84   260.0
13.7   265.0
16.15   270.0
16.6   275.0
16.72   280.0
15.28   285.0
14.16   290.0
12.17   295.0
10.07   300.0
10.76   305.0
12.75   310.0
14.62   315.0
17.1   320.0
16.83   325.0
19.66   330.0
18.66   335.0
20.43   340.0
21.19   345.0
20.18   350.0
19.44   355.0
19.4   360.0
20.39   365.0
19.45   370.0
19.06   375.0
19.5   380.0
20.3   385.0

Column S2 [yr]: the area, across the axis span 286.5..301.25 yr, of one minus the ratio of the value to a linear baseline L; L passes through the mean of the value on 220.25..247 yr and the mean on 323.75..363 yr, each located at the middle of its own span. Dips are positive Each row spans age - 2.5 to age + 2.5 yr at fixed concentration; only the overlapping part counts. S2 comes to 4.7 yr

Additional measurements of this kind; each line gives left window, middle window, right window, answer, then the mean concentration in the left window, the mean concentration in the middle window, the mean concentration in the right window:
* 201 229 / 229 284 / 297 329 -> 4.1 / 18.3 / 15.2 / 13.9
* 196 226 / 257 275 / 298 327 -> 1.8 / 18.3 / 14.2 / 13.7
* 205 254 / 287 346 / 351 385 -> 9.9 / 17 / 15.6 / 19.6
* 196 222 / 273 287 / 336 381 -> 2.1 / 18.3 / 16.2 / 19.9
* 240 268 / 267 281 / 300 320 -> -2.9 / 13.9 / 16.4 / 12.9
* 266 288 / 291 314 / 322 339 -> 7.2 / 16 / 11.8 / 18.5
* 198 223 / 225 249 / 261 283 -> 0.9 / 18.3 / 16.5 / 15.5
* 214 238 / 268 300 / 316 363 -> 6.2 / 17.6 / 14.8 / 19.1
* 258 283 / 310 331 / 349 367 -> 1.7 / 15.1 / 16.4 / 19.8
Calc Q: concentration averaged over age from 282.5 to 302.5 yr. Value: 12.9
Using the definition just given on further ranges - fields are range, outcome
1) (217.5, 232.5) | 17.5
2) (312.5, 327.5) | 16.2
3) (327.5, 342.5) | 19.6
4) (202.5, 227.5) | 18.4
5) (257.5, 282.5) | 15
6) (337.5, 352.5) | 20.6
